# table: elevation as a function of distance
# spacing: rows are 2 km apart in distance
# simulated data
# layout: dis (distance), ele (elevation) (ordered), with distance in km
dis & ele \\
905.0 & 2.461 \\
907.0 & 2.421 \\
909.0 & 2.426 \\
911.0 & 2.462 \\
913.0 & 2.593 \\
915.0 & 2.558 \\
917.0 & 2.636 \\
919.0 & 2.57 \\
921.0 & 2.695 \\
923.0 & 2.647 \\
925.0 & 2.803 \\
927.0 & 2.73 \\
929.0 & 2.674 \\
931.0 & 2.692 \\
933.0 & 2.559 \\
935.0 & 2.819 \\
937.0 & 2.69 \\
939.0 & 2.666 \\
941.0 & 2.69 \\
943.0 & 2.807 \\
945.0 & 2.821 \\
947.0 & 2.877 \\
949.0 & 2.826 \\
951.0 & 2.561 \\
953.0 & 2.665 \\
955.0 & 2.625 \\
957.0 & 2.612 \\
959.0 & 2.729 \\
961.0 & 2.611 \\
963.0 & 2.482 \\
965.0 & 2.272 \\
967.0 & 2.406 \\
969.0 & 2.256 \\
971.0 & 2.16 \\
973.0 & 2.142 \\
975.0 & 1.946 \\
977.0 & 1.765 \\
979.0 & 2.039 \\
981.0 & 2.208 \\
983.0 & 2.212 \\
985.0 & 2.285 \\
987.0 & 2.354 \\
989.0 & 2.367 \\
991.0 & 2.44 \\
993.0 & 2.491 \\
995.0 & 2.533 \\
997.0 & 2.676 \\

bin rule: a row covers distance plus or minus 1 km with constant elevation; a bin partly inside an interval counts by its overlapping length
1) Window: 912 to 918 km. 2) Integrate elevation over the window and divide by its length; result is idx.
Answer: 2.6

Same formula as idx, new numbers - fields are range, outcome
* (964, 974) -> 2.25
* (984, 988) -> 2.32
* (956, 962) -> 2.65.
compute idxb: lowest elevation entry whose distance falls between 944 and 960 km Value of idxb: 2.561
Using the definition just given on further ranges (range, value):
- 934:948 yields 2.666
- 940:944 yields 2.69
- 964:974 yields 2.142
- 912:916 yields 2.558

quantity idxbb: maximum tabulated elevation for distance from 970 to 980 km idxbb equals 2.16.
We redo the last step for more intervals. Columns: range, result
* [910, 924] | 2.695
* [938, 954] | 2.877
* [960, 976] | 2.611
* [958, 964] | 2.729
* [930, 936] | 2.819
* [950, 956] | 2.665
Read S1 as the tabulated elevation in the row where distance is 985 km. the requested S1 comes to 2.285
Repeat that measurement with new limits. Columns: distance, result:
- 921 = 2.695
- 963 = 2.482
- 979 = 2.039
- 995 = 2.533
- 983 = 2.212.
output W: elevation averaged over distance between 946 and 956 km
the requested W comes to 2.71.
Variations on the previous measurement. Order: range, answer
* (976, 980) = 1.9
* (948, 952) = 2.69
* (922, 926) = 2.72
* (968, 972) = 2.21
